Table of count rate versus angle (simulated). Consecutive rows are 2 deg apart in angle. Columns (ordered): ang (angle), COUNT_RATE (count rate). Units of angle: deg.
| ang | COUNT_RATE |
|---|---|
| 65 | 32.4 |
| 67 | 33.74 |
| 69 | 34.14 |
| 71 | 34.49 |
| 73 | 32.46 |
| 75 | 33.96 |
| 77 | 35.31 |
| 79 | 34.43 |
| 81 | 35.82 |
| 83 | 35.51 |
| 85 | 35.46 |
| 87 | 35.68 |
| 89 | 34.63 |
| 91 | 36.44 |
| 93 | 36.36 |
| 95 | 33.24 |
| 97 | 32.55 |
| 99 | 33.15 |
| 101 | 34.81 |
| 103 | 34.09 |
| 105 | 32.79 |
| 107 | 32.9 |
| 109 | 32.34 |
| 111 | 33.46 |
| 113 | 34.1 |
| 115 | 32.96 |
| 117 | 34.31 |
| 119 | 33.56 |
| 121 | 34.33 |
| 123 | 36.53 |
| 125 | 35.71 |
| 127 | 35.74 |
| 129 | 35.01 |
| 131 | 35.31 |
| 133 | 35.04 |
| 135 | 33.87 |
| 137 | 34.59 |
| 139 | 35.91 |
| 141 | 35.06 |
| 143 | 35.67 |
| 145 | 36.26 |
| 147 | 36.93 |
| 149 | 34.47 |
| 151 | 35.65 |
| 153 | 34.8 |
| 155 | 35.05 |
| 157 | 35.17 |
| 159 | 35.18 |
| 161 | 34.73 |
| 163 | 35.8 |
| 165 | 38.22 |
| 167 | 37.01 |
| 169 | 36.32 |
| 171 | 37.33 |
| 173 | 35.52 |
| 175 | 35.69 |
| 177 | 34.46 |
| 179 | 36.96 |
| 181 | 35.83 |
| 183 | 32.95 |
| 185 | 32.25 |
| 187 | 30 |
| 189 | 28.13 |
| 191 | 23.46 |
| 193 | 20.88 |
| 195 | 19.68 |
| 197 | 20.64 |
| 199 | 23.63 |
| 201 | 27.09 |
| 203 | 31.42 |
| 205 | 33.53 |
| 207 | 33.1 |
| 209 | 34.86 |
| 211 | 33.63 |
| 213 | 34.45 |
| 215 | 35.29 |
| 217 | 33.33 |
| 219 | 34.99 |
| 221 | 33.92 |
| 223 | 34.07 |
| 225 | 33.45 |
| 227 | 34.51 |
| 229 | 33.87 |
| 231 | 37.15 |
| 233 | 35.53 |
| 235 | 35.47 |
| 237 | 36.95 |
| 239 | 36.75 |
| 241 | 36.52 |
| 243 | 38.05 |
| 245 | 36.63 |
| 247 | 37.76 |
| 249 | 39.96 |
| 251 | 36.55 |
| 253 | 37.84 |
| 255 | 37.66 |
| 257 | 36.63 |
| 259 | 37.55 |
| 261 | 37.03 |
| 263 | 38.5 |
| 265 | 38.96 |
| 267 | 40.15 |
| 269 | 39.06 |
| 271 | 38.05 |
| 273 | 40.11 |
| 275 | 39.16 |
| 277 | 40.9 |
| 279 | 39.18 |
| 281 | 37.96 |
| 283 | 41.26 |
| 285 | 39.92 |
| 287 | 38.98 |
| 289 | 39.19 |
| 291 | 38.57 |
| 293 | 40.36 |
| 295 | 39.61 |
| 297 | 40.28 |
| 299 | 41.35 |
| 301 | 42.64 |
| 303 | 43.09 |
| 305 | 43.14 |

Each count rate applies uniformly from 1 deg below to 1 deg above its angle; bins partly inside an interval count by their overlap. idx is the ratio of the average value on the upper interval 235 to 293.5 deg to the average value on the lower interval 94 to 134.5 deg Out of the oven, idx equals 1.1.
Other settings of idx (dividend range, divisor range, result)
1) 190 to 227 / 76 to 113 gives 0.88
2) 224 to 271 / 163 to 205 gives 1.19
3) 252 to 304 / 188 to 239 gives 1.25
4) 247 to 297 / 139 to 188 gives 1.10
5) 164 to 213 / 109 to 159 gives 0.90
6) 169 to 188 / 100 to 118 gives 1.03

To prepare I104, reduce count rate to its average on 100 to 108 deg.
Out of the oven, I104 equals 33.6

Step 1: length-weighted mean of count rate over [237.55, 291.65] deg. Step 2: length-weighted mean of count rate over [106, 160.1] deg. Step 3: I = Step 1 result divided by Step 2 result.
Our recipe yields 1.10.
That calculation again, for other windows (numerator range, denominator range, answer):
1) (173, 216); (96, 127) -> 0.90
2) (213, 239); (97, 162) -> 1.01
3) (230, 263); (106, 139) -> 1.08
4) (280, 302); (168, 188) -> 1.15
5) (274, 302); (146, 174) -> 1.11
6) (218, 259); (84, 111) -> 1.06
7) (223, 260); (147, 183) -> 1.02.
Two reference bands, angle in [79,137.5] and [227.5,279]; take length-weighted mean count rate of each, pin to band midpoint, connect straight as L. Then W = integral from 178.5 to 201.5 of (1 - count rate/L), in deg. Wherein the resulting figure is 5.6 deg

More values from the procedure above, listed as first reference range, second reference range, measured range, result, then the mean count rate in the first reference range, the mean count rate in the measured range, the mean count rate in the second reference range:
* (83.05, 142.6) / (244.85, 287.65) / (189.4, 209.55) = 5.6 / 34.5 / 26.7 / 38.7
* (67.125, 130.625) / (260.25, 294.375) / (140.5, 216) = 7.7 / 34.4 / 32.8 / 39.3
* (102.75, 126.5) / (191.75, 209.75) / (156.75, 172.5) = -3.3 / 34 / 36.2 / 27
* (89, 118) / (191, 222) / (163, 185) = -3.4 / 33.8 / 35.8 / 29.8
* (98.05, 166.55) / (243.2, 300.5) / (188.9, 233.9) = 7.6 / 34.8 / 30.9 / 38.9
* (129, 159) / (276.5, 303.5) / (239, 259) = 0.7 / 35.3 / 37.5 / 40.2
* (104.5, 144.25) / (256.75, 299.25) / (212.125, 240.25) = 2.0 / 34.5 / 35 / 39.2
